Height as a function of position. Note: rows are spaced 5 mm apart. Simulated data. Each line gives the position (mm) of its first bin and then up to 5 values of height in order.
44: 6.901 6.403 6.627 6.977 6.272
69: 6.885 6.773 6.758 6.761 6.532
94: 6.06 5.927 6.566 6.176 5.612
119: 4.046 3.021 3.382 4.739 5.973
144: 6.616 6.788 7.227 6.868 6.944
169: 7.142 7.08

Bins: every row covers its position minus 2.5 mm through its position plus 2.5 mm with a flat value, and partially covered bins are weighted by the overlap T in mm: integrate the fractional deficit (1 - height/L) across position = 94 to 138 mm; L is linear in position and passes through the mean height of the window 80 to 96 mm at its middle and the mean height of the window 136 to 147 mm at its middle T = 9.2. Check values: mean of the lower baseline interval 6.49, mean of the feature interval 5.03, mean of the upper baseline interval 6.25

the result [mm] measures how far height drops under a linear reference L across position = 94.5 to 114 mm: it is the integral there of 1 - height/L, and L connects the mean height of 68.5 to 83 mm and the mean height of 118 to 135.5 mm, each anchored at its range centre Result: -4.1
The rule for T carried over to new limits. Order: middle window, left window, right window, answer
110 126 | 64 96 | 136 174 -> 5.4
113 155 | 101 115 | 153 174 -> 9.0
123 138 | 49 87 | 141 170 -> 6.2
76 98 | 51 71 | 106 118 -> -1.1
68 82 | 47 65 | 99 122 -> -1.2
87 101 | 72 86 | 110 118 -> 0.1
